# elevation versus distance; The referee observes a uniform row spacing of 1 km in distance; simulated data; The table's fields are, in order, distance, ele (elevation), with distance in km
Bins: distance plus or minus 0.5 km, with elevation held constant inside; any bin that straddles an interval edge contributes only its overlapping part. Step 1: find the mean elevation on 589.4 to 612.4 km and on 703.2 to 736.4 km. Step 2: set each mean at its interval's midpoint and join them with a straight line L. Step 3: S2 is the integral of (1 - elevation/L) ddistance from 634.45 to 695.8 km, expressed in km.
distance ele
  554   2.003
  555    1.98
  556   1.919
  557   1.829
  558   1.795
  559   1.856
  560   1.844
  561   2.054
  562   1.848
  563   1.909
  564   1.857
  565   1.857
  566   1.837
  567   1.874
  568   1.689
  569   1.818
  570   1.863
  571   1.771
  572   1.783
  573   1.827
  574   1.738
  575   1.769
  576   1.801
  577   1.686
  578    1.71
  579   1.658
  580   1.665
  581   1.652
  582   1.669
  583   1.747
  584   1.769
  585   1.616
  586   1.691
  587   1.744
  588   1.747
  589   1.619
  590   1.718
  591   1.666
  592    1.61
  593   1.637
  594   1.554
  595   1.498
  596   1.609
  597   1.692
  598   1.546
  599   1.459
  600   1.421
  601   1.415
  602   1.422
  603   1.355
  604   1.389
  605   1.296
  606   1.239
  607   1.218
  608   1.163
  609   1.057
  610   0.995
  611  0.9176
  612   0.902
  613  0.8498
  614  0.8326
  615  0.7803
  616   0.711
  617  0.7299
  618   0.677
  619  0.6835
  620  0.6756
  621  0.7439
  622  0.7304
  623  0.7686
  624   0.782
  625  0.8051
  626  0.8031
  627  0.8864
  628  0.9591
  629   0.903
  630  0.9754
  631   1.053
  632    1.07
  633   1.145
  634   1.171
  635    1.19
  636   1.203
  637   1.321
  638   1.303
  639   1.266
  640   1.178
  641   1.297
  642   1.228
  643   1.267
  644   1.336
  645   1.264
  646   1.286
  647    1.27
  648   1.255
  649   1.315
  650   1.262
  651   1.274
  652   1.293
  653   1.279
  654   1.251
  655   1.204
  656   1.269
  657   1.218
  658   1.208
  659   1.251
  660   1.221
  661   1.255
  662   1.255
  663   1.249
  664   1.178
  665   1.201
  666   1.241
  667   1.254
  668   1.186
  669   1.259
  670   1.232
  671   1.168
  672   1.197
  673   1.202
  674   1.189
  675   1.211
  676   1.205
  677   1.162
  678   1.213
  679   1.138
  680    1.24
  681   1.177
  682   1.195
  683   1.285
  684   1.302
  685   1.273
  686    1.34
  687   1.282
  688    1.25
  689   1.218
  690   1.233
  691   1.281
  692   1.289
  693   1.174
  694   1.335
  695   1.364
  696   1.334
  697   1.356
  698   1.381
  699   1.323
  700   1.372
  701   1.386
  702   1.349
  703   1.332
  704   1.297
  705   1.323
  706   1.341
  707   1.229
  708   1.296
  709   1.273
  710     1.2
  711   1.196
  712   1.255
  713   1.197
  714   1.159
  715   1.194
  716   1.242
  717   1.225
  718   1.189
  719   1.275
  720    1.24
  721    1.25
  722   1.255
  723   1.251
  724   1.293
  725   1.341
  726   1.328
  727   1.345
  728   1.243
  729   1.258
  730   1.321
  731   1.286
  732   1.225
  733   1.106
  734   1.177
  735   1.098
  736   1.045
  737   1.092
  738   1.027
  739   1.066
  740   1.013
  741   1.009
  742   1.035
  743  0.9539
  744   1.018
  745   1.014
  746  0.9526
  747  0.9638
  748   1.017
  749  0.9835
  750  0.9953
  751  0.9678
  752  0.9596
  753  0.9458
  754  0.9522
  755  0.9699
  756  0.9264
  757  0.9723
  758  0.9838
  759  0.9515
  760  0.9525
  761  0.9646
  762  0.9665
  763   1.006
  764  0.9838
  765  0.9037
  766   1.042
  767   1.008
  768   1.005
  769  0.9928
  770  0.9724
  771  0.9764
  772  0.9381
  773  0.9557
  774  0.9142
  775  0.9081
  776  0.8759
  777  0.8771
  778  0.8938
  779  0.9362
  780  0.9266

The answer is 2.9 km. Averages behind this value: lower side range 1.38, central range 1.25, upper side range 1.24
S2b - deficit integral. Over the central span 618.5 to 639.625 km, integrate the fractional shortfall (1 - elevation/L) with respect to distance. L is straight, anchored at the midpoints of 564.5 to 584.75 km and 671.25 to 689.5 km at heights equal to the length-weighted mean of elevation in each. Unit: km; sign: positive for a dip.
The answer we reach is 7.18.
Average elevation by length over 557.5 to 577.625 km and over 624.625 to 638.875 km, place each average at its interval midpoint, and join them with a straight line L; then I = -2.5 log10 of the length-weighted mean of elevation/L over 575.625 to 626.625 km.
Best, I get 0.13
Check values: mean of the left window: 1.82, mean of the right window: 1.06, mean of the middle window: 1.29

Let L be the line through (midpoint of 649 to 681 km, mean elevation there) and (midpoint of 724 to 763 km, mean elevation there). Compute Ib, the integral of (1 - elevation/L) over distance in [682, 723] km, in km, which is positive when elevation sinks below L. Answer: -4.53 km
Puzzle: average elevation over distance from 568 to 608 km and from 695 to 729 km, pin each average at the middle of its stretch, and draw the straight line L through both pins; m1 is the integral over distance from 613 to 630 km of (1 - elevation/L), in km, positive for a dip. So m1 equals 8.2 km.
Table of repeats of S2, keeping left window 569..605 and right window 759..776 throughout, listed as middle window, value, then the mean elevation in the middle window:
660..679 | 1.7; 1.21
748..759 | 0.5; 0.967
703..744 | -2.6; 1.2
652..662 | 1.0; 1.24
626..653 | 4.8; 1.19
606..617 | 4.3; 0.946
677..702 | -0.5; 1.28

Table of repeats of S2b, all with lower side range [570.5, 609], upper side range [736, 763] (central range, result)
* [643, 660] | 1.2 km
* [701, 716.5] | -1.7 km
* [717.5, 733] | -2.7 km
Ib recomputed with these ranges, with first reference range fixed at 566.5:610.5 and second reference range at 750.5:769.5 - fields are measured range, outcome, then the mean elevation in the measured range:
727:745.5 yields -1.0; 1.12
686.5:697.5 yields -0.6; 1.28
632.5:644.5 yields 1.4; 1.24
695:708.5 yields -1.7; 1.33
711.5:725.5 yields -1.5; 1.24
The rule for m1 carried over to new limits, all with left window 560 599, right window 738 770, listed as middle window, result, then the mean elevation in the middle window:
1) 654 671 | 1.8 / 1.23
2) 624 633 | 3.5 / 0.935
